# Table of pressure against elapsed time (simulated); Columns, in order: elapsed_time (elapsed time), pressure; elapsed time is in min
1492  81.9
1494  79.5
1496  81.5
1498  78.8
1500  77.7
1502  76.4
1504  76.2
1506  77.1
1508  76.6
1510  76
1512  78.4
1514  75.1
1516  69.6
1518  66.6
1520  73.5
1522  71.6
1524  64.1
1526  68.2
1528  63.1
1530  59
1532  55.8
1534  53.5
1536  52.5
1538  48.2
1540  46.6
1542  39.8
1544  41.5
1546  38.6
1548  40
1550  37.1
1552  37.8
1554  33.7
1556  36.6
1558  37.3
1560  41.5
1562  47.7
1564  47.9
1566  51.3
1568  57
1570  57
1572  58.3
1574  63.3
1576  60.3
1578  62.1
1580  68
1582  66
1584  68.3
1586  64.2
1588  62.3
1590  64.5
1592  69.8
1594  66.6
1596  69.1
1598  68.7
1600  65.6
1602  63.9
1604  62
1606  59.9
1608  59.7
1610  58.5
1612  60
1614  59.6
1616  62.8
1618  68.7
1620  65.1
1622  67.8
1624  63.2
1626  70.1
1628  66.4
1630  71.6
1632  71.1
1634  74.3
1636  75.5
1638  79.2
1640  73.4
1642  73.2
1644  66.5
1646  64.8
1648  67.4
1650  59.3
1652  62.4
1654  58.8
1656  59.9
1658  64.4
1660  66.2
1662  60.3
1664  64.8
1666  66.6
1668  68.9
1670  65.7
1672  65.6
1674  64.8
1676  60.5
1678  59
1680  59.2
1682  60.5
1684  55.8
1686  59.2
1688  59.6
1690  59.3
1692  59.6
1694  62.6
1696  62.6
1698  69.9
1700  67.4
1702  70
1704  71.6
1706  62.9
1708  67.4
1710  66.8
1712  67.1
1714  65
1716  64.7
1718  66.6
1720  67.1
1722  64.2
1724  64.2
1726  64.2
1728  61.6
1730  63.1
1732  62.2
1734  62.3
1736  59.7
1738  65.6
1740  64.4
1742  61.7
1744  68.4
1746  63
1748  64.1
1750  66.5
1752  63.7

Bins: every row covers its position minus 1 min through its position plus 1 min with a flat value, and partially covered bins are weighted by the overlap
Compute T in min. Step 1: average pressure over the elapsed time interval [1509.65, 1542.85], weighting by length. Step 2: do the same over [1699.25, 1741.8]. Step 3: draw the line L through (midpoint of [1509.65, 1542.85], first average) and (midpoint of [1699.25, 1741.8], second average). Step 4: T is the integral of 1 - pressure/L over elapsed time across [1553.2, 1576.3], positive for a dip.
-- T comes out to 5.0 min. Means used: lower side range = 62.3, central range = 49.1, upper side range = 65.1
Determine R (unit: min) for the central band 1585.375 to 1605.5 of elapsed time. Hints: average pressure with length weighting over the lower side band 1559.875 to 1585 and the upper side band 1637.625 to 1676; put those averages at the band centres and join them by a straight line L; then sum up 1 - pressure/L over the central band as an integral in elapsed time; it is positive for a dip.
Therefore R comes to -1.8 min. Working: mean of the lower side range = 58.2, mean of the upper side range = 65.5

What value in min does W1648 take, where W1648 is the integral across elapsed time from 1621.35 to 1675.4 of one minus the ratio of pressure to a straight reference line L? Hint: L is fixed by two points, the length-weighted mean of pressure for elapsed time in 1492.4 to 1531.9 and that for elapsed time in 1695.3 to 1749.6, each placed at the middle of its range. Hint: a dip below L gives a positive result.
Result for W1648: 0.64 min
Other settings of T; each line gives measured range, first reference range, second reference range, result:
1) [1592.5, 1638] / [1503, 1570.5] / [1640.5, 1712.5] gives -4.4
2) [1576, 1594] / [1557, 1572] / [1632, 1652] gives -3.5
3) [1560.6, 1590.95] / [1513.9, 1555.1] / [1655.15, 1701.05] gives -1.8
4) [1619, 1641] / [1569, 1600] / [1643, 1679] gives -2.3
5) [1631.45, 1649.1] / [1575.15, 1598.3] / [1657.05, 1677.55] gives -1.8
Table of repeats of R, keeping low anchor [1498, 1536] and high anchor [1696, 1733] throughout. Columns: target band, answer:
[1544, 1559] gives 6.8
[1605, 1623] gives 1.4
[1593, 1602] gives 0.1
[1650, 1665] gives 1.1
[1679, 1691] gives 1.3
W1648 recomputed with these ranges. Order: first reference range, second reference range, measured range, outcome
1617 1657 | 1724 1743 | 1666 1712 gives 1.0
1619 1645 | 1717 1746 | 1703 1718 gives -0.3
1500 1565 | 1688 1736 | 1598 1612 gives -0.5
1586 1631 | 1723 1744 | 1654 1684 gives 0.5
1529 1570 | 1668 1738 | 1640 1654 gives -2.1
